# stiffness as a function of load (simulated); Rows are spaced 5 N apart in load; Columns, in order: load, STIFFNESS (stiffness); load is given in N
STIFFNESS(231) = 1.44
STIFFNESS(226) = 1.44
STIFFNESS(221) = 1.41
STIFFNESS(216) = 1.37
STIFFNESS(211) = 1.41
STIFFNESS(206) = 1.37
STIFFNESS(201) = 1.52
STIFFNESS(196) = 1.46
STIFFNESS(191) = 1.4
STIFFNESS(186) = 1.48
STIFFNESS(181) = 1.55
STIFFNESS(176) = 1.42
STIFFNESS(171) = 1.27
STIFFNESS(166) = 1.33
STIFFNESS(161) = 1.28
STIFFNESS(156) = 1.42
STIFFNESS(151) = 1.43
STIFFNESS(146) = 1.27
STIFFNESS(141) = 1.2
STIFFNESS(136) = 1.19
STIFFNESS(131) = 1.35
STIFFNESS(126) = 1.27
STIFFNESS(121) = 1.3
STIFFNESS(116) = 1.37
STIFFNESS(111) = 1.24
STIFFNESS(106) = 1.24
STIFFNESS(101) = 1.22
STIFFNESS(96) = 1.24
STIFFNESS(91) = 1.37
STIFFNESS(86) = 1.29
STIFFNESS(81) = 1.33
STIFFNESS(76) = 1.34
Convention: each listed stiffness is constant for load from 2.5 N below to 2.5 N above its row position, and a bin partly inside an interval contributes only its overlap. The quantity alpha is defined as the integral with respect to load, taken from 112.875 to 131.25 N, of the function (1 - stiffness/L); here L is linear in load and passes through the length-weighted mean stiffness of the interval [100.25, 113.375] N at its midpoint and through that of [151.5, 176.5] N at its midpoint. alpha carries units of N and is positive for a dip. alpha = -0.8 N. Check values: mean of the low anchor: 1.24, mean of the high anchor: 1.34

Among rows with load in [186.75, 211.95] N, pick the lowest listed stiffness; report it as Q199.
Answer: 1.37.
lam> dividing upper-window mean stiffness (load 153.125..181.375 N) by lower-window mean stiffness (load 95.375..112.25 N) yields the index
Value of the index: 1.1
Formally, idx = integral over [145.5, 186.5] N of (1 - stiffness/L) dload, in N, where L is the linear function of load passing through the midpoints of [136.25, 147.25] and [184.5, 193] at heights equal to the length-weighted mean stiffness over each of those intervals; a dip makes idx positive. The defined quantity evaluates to -1.6 N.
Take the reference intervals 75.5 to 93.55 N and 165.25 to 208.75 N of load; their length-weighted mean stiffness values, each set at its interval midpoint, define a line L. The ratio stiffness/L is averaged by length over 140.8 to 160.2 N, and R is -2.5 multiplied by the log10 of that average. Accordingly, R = 0.04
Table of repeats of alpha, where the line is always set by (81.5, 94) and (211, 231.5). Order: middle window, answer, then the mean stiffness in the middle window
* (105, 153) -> 2.4 N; 1.29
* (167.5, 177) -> 0.3 N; 1.33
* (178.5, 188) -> -0.9 N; 1.52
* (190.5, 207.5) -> -0.6 N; 1.45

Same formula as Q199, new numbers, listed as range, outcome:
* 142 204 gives 1.27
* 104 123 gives 1.24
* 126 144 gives 1.19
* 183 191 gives 1.4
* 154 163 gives 1.28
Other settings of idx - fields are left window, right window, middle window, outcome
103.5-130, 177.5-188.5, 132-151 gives 1.55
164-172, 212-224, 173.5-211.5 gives -2.98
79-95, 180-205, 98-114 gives 1.31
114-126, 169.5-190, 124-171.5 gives 2.46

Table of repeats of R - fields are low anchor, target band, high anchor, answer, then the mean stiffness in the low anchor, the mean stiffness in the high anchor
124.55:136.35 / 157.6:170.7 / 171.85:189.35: 0.08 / 1.28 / 1.46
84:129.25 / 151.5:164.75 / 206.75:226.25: -0.02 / 1.28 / 1.4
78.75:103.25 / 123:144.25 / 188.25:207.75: 0.08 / 1.29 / 1.44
